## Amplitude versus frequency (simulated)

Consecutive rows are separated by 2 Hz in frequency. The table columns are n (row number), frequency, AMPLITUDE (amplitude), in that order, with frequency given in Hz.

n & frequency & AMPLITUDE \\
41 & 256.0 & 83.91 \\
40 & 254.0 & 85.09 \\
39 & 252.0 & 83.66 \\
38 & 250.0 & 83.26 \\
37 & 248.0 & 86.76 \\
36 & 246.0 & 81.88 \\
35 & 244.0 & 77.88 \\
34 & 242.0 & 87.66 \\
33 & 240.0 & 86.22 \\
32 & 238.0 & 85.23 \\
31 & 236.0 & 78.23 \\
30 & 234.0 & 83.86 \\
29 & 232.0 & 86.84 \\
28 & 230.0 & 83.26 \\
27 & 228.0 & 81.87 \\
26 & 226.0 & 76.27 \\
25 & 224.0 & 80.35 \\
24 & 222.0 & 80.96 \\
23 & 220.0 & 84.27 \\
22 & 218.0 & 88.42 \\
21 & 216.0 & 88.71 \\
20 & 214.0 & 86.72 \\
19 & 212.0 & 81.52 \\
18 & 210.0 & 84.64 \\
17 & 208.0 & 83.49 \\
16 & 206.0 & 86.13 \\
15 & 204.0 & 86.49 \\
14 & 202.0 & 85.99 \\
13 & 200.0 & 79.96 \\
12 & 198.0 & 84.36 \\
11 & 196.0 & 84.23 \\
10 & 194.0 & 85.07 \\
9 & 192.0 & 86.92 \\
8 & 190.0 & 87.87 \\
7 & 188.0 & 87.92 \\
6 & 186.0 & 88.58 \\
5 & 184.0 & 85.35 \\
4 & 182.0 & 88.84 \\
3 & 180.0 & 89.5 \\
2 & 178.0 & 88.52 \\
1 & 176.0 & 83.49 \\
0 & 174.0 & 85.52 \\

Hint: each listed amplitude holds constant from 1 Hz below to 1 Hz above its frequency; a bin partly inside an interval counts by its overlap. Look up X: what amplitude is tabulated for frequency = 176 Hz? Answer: 83.49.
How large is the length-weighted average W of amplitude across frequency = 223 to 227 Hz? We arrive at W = 78.3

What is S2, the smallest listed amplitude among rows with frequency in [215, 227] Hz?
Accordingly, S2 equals 76.27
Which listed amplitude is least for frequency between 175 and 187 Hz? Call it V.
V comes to 83.49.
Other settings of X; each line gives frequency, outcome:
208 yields 83.49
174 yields 85.52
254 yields 85.09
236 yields 78.23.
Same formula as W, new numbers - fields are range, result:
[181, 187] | 87.6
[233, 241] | 83.4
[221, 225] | 80.7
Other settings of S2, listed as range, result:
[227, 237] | 78.23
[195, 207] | 79.96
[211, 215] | 81.52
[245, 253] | 81.88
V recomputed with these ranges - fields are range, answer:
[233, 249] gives 77.88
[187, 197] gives 84.23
